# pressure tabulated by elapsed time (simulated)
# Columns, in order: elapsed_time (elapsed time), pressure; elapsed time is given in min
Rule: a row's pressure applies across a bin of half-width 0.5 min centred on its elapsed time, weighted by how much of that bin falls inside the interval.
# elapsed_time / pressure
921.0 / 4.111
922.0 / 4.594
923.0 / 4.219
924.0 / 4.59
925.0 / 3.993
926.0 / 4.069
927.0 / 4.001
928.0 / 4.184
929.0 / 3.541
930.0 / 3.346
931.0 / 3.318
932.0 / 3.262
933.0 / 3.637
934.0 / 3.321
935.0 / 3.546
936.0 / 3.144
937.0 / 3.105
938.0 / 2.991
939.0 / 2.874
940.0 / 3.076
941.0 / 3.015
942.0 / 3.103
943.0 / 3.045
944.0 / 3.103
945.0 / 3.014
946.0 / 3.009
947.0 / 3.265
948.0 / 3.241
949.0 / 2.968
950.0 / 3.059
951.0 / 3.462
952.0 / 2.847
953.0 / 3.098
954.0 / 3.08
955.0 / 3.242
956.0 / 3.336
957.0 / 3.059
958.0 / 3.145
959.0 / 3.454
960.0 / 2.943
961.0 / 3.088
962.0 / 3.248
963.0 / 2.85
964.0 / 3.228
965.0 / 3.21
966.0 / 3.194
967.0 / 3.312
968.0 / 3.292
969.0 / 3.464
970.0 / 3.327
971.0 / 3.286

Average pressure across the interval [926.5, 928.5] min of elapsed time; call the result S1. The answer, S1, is 4.09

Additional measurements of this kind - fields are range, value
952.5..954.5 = 3.09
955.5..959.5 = 3.25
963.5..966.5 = 3.21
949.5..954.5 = 3.11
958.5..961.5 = 3.16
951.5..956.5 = 3.12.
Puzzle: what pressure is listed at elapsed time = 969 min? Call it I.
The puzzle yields 3.464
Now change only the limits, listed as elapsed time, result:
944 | 3.103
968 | 3.292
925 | 3.993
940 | 3.076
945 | 3.014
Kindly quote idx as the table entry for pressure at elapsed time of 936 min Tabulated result 3.144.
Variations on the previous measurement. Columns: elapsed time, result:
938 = 2.991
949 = 2.968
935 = 3.546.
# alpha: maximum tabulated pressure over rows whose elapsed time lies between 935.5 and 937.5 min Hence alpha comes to 3.144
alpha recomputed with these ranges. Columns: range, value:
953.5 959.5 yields 3.454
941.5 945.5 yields 3.103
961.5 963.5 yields 3.248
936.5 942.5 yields 3.105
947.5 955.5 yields 3.462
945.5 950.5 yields 3.265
